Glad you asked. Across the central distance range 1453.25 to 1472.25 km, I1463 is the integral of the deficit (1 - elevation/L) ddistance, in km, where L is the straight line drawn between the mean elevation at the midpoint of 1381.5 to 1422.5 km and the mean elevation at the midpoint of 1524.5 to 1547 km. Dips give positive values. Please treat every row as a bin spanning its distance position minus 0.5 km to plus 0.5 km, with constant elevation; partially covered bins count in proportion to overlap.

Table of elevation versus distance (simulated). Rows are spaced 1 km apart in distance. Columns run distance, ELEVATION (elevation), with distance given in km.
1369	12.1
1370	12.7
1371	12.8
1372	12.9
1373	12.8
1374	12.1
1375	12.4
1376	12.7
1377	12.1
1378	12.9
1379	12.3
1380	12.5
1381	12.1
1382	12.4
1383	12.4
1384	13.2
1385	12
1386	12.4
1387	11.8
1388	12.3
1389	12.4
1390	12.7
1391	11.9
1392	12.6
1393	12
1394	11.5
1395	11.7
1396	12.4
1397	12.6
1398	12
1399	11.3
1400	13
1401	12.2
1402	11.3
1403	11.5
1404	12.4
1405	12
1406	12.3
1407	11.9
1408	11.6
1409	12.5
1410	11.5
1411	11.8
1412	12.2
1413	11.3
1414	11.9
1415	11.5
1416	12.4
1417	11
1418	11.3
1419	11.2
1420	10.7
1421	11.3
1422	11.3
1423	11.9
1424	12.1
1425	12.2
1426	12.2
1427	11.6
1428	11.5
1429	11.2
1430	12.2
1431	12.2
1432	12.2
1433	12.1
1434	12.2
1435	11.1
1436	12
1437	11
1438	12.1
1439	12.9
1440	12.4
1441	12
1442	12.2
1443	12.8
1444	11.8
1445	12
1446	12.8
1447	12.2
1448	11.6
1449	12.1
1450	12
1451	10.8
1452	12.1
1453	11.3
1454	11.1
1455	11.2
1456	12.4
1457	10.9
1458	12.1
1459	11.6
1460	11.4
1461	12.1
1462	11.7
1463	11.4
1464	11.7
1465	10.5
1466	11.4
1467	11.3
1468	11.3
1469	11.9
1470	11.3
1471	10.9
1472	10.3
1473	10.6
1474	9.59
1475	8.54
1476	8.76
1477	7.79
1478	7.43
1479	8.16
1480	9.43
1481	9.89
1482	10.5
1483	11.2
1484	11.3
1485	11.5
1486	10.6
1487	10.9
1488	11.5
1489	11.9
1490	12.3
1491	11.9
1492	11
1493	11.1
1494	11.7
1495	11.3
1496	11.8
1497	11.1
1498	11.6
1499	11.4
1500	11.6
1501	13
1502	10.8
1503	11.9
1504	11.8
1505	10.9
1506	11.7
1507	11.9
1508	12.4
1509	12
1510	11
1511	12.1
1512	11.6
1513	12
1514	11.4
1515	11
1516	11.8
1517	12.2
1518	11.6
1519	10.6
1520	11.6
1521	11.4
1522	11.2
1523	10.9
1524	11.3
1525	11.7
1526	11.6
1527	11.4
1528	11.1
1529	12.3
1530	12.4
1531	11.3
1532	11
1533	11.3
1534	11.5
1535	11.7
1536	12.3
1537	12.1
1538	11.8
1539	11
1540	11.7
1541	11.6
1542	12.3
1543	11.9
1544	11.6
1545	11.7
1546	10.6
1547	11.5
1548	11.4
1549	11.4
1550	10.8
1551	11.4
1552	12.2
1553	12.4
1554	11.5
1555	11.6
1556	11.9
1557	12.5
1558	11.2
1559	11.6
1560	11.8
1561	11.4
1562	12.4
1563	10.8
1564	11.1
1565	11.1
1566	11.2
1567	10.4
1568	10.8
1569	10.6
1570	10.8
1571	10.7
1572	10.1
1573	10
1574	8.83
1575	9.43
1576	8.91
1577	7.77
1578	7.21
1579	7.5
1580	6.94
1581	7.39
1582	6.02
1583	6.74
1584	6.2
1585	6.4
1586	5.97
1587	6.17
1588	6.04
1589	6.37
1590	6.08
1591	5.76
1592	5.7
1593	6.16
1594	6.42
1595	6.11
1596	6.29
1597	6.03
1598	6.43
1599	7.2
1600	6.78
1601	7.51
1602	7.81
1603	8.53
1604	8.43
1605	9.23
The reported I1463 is 0.6 km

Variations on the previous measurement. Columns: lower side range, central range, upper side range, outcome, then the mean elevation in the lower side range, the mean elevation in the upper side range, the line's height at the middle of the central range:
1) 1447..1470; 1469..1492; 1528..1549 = 2.5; 11.5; 11.6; 11.6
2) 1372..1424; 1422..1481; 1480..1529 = 2.1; 12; 11.4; 11.7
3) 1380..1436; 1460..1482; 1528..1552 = 2.7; 11.9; 11.6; 11.8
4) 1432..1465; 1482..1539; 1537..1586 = -2.7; 11.8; 10.4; 11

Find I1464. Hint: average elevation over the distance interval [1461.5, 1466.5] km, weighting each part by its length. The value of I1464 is 11.3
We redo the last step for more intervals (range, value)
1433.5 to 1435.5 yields 11.6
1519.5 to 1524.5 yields 11.3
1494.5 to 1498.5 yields 11.4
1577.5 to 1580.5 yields 7.22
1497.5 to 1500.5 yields 11.5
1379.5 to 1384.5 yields 12.5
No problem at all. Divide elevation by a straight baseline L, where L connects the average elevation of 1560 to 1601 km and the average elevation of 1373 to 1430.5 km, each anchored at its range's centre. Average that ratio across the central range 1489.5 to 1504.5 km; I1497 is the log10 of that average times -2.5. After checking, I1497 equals -0.17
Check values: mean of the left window 12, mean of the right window 8.14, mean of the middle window 11.6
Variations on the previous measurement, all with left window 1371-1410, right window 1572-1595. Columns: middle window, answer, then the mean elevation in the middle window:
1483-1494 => -0.19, 11.4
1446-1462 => -0.11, 11.7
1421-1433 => -0.06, 11.9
